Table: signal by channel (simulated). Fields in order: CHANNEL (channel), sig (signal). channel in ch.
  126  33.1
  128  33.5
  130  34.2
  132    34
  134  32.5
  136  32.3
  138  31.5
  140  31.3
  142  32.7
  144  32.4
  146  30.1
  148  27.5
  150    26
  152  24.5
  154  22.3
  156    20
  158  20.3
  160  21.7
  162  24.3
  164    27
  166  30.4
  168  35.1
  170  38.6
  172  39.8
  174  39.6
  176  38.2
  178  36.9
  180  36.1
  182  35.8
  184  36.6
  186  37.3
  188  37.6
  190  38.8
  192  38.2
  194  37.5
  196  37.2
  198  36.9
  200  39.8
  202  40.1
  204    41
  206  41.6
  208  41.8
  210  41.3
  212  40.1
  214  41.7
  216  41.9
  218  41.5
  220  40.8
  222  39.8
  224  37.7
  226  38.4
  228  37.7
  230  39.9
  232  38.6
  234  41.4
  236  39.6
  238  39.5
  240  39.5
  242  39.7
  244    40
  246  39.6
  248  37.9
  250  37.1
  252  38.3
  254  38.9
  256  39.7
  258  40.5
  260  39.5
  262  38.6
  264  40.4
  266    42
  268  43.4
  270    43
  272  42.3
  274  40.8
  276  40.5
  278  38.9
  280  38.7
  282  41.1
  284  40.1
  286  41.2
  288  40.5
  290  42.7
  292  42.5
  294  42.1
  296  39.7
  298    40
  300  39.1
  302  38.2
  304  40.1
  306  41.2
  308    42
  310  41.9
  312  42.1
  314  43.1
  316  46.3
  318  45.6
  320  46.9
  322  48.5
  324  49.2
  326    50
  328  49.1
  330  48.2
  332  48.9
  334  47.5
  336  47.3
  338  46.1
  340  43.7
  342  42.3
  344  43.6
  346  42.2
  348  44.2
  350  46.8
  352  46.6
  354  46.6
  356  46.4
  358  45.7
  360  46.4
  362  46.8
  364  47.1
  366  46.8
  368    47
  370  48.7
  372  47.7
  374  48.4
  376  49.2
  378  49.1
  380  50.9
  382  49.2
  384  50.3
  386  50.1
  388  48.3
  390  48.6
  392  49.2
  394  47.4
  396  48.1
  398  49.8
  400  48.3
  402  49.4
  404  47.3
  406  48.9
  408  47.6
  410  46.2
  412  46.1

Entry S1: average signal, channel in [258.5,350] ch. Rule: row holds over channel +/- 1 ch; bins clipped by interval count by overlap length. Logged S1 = 43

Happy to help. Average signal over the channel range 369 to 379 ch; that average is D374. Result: 48.6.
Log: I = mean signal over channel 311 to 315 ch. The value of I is 42.6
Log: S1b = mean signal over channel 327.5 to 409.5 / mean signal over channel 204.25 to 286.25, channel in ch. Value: 1.18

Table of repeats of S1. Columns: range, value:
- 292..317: 41.4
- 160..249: 38.1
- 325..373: 46.5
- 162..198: 36.2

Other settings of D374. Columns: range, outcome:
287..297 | 41.5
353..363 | 46.4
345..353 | 45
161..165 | 25.6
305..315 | 42.1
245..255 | 38.4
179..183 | 36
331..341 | 46.7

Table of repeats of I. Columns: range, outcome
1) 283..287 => 40.7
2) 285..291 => 41.5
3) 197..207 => 39.9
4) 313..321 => 45.5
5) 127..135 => 33.5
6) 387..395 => 48.4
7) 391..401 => 48.6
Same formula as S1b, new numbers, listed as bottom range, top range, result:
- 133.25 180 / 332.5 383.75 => 1.54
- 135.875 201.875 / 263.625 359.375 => 1.33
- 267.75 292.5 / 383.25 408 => 1.19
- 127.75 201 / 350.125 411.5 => 1.47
